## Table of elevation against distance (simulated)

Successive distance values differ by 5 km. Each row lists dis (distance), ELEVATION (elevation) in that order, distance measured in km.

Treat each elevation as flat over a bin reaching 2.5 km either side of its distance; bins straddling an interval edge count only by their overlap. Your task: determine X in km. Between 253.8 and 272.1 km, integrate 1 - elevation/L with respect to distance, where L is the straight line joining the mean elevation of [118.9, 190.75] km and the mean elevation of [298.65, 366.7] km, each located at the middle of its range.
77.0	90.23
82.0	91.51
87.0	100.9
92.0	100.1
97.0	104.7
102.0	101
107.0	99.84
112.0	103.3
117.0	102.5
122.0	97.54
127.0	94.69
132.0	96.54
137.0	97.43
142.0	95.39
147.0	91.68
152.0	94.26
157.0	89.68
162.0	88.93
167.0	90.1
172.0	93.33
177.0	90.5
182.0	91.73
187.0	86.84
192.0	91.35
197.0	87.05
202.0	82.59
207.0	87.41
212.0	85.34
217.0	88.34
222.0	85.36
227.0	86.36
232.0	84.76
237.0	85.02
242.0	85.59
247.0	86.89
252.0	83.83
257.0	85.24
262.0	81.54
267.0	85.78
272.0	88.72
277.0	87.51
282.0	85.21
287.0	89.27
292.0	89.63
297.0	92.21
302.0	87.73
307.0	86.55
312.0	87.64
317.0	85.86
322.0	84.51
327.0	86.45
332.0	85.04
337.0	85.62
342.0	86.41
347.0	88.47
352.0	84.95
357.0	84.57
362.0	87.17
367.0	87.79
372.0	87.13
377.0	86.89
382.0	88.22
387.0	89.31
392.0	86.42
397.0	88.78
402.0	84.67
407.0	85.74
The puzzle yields 0.8 km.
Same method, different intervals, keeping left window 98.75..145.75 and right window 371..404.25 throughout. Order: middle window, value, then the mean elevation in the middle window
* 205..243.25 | 3.4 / 86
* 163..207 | 3.2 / 89.1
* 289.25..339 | 1.8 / 87.1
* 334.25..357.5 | 0.8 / 86.1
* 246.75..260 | 1.2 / 84.9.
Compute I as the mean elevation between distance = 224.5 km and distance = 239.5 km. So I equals 85.4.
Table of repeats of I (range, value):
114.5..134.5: 97.8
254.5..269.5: 84.2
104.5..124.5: 101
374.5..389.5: 88.1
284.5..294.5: 89.5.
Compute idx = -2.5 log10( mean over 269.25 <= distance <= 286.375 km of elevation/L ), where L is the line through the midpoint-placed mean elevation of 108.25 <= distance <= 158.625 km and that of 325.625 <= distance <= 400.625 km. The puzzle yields 0.04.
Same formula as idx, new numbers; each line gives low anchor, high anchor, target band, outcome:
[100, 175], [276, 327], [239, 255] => 0.06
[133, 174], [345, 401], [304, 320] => 0.03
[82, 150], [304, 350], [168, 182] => 0.04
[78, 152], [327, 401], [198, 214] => 0.11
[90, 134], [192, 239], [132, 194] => 0.01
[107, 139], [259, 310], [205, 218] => 0.07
